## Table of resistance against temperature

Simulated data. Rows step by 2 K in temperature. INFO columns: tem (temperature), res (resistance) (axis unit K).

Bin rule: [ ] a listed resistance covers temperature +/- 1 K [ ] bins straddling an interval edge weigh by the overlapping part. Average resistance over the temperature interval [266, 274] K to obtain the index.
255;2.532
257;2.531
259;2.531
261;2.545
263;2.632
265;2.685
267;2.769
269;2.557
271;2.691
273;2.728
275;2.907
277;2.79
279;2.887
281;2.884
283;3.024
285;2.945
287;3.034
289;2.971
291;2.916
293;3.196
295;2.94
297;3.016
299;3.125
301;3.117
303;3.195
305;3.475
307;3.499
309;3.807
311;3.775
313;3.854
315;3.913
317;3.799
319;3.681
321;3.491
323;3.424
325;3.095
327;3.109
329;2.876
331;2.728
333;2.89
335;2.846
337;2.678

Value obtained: 2.69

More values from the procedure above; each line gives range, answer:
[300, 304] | 3.16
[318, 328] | 3.36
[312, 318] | 3.86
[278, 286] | 2.93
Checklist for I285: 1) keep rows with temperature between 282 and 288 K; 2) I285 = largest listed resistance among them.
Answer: 3.034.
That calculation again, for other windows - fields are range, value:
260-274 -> 2.769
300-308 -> 3.499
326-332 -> 3.109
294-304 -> 3.195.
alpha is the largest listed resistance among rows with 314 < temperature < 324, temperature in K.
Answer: 3.913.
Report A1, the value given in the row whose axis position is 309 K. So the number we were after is 3.807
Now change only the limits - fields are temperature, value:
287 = 3.034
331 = 2.728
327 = 3.109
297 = 3.016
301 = 3.117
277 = 2.79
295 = 2.94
